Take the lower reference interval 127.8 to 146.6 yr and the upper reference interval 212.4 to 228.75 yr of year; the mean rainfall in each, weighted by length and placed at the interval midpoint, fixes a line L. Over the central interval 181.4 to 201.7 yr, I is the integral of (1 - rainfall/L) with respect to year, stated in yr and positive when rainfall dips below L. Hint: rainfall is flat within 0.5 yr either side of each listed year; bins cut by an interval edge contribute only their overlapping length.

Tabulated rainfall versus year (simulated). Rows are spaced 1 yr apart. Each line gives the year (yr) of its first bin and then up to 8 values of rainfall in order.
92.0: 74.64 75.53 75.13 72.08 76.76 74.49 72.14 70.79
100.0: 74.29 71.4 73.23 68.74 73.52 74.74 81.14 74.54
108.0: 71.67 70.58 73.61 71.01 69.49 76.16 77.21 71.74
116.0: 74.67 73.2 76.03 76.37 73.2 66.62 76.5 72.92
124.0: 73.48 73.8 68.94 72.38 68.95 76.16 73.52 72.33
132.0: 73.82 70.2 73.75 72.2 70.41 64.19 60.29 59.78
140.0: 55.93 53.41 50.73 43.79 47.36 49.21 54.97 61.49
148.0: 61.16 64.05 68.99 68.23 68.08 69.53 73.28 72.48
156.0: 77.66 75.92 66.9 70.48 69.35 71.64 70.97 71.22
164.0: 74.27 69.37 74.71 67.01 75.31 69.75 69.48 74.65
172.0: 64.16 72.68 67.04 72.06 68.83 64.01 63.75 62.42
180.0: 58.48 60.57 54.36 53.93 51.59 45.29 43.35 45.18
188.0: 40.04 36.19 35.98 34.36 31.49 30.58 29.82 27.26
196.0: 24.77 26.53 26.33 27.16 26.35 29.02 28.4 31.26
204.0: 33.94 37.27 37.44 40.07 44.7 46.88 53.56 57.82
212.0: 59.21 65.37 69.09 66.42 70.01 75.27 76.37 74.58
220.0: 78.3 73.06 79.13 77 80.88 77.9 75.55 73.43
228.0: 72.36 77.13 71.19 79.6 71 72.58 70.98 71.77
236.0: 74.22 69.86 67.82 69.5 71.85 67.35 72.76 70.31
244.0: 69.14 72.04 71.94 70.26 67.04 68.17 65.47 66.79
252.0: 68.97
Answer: 9.8 yr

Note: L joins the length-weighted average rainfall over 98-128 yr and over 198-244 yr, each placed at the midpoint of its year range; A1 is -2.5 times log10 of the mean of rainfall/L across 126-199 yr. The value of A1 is 0.15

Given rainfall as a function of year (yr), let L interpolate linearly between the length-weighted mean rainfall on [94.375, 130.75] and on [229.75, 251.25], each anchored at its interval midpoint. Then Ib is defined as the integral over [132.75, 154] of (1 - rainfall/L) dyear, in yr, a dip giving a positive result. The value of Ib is 3.2 yr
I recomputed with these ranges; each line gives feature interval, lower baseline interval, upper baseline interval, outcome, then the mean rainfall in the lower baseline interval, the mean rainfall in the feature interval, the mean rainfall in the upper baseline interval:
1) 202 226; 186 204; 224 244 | -3.7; 31.6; 60.7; 72.6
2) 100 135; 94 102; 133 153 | -2.7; 73.3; 73.1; 60.9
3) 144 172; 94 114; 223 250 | 1.7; 73.3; 68.4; 72.1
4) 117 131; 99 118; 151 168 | 0.0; 73.4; 73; 71.4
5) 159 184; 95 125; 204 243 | 1.0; 73.4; 67.2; 67.2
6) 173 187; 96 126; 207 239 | 2.4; 73.3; 58.9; 69.6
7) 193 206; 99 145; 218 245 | 7.7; 69.5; 29.4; 73.5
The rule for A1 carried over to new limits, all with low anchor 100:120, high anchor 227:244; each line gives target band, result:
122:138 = 0.03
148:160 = 0.04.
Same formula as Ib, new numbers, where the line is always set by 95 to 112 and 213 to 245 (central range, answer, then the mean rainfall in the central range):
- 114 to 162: 3.5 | 67.8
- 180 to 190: 3.5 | 47.8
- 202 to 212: 4.2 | 42.7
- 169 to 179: 0.7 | 68.3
